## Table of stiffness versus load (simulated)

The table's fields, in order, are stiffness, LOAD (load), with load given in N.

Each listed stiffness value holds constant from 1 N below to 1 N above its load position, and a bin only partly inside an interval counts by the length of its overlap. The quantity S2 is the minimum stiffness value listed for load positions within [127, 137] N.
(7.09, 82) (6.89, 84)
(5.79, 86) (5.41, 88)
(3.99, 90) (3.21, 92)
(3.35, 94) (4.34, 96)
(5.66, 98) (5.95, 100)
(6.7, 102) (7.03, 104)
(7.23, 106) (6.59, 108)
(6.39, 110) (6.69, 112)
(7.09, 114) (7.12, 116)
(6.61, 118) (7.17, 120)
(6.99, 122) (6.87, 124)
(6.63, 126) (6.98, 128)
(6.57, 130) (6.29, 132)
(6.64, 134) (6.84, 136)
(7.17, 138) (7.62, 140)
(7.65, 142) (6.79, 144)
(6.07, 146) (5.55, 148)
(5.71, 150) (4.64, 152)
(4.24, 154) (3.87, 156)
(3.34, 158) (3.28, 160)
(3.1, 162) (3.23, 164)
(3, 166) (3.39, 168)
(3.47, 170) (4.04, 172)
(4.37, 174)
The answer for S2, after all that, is 6.29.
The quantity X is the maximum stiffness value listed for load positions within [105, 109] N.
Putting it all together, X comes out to 7.23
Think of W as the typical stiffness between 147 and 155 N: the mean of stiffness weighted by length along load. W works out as 5.04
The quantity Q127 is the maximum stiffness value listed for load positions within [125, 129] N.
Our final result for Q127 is 6.98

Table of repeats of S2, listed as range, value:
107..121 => 6.39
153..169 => 3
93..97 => 3.35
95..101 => 4.34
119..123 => 6.99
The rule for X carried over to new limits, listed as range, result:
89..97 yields 4.34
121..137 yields 6.99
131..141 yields 7.62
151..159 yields 4.64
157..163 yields 3.34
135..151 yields 7.65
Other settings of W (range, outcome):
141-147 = 6.84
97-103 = 6.1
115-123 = 6.97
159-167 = 3.15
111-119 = 6.88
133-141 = 7.07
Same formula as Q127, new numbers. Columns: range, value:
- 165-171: 3.47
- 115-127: 7.17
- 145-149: 6.07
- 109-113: 6.69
